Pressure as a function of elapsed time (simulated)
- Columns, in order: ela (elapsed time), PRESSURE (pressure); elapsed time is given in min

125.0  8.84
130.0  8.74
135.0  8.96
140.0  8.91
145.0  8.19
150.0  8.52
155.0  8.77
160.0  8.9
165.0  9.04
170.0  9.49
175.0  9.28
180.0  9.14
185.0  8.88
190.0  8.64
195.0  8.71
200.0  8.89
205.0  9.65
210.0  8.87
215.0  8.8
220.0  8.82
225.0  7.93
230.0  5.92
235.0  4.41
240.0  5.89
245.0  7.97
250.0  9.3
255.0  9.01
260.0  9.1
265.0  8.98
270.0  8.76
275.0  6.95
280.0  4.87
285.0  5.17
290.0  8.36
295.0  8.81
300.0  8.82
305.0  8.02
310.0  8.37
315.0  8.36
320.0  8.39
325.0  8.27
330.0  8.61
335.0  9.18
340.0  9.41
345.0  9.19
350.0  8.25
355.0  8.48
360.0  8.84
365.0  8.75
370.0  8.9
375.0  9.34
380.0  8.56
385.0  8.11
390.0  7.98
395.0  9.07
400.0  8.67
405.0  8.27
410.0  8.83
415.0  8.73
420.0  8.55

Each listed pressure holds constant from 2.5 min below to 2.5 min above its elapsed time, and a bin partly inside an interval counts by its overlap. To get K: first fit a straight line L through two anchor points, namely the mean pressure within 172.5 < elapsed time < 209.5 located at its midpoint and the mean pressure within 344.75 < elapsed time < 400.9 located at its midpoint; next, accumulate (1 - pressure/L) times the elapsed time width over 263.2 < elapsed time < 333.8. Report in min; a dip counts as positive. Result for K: 7.06 min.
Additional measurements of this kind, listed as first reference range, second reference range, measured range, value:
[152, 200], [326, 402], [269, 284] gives 3.99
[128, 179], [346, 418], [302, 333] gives 1.25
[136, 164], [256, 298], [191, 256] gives 0.92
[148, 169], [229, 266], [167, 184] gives -1.26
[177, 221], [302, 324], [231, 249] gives 4.88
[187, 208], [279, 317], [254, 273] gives -1.80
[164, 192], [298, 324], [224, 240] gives 5.31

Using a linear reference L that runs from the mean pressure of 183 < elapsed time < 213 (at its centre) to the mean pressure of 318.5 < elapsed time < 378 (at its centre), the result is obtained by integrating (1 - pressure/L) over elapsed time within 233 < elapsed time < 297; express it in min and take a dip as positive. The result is 9.8 min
